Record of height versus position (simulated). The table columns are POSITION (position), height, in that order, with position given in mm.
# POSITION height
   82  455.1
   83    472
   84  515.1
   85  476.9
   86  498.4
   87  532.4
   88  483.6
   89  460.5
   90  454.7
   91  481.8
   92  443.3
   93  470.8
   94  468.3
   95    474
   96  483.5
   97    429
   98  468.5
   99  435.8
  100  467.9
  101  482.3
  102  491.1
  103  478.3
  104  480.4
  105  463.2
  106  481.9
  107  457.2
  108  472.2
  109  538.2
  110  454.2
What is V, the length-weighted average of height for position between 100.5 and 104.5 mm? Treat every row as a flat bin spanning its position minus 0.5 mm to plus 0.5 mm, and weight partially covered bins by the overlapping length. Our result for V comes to 483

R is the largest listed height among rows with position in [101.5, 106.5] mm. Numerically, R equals 491.1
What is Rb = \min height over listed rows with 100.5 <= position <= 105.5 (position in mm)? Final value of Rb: 463.2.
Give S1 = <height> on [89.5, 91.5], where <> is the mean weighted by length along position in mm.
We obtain 468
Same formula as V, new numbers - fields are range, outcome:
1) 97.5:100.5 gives 457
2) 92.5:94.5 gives 470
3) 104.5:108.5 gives 469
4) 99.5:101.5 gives 475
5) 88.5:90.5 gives 458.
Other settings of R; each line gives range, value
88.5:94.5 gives 481.8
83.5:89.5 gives 532.4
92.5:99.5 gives 483.5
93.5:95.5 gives 474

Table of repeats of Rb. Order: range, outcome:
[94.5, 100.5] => 429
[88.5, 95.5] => 443.3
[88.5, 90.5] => 454.7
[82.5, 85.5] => 472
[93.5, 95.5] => 468.3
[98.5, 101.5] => 435.8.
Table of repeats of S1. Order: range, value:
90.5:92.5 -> 463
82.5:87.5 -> 499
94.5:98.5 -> 464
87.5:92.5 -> 465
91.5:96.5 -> 468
